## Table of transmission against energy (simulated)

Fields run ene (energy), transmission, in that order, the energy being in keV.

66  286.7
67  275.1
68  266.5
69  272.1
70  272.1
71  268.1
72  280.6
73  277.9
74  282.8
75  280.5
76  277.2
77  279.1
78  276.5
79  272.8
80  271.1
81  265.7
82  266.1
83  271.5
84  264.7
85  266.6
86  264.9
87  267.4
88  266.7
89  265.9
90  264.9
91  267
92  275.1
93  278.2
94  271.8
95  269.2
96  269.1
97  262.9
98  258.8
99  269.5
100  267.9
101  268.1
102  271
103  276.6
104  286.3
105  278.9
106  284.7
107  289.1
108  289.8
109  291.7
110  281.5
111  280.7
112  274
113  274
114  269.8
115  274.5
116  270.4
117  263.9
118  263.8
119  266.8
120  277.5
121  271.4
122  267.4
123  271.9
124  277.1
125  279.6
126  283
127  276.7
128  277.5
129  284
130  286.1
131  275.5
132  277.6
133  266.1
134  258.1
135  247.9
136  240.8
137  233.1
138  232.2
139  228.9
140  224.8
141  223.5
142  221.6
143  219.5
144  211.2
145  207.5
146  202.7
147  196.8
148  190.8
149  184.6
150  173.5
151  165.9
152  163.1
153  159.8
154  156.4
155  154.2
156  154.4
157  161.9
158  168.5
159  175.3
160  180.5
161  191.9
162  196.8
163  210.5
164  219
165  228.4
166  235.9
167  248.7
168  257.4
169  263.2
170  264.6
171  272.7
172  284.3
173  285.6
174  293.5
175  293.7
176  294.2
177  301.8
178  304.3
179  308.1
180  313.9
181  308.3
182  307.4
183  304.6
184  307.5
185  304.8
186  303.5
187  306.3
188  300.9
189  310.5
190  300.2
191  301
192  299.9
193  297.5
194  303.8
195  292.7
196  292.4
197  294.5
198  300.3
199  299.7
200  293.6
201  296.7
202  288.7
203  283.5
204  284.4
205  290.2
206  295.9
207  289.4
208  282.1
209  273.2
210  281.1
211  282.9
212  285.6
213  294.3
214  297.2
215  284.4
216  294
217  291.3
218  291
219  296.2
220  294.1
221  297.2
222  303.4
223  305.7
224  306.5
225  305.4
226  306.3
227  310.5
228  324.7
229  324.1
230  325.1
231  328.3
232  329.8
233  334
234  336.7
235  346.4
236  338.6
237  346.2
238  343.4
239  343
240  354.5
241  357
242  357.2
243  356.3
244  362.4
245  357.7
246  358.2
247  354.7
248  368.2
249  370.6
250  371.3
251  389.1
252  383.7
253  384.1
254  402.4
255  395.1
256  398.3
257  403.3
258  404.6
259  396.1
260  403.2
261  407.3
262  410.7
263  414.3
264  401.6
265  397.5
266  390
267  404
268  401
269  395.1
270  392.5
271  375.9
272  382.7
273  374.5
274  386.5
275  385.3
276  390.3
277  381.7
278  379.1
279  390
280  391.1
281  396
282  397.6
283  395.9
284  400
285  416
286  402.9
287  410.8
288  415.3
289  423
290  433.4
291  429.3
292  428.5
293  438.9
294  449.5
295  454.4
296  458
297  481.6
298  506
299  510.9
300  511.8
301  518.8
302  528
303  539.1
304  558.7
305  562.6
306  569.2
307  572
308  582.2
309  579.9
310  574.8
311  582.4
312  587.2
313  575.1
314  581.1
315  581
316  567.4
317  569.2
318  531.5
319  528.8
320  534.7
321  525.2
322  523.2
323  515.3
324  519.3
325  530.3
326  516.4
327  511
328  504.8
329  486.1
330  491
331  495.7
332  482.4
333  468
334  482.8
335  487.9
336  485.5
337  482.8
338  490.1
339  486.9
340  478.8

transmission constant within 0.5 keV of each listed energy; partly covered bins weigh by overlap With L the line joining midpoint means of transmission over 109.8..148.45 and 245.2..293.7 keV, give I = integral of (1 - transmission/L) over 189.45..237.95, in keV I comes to 5.3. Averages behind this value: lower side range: 254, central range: 303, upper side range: 396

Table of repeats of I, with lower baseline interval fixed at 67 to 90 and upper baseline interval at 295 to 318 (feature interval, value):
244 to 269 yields 5.0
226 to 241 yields 4.1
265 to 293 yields 6.2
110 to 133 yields 3.5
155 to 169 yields 6.4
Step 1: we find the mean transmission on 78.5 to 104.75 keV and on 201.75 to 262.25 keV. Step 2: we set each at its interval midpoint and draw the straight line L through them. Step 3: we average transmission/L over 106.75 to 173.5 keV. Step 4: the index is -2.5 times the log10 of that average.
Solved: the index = 0.22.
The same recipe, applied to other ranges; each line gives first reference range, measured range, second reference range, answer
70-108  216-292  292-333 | 0.24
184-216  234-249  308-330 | 0.08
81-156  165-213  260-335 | 0.16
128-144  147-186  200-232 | 0.13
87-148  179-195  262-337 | 0.13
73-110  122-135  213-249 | 0.05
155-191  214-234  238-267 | 0.10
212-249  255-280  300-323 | 0.09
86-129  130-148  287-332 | 0.31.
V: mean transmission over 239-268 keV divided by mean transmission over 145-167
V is 2.1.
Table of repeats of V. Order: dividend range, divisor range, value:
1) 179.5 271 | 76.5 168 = 1.35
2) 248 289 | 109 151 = 1.58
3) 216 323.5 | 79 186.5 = 1.64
